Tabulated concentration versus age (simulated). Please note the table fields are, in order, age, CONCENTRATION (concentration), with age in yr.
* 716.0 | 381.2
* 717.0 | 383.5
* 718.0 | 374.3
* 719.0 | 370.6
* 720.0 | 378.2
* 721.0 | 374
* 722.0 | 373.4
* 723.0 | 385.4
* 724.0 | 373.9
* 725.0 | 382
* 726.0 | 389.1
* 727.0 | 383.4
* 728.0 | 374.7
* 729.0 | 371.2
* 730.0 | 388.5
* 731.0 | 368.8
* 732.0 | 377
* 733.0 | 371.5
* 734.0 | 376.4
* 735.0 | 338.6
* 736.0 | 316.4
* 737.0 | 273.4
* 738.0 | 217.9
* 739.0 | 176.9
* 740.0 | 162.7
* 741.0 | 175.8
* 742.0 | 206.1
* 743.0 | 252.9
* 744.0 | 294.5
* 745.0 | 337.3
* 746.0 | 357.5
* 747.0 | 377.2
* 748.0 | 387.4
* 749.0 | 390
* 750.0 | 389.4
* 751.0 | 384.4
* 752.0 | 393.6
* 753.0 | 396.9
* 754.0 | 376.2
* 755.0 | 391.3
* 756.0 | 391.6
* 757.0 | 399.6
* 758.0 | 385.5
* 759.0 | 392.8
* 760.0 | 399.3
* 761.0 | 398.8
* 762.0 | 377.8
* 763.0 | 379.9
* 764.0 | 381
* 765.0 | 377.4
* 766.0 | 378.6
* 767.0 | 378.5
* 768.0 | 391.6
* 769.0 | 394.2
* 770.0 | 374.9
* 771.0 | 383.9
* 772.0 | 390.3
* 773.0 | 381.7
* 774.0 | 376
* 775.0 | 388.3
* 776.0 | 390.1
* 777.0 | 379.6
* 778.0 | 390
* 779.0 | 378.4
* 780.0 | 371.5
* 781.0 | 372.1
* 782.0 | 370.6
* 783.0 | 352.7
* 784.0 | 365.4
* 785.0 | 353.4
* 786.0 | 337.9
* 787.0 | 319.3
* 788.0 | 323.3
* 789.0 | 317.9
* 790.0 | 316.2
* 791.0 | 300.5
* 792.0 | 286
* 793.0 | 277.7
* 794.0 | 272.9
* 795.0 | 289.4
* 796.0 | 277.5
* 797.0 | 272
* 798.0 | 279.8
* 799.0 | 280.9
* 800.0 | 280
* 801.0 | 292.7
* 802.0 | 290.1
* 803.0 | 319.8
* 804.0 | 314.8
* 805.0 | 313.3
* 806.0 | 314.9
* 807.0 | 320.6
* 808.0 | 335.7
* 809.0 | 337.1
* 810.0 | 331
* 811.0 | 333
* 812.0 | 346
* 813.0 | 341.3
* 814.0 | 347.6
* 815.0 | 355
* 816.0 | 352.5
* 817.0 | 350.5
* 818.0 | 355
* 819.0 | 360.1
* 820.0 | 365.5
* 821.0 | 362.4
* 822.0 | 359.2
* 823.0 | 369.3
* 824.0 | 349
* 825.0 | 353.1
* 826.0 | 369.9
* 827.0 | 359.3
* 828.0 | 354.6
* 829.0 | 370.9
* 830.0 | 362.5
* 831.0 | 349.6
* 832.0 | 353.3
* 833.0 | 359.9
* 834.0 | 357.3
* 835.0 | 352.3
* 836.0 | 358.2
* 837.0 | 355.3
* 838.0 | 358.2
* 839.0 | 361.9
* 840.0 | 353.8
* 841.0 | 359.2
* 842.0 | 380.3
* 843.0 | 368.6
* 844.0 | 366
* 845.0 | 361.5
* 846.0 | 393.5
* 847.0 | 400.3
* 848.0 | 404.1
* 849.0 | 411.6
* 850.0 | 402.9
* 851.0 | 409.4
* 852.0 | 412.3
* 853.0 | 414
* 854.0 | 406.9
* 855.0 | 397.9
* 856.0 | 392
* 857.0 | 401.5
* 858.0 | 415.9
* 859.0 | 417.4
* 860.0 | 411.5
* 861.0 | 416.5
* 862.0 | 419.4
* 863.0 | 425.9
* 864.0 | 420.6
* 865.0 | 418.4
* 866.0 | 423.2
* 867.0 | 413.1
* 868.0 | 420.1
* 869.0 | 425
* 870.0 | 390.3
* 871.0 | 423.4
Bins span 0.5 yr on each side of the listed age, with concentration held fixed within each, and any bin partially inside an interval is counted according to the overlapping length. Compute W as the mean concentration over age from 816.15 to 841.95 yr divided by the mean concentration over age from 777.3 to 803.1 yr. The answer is 1.1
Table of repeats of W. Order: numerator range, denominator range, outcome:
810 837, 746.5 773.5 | 0.92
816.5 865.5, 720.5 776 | 1.07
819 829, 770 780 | 0.94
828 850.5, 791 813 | 1.22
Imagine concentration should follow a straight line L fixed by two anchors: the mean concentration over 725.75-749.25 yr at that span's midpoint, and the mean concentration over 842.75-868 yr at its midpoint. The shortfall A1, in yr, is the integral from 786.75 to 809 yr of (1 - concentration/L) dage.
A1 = 3.83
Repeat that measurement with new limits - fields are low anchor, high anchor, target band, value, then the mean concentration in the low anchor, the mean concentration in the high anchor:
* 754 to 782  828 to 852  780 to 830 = 6.27 yr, 385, 372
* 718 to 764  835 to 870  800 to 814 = 2.08 yr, 351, 396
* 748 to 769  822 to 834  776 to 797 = 2.45 yr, 388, 359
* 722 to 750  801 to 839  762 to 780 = -2.52 yr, 328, 346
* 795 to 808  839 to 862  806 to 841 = -1.22 yr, 298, 395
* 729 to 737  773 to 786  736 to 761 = 2.23 yr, 357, 373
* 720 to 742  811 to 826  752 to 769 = -2.51 yr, 329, 355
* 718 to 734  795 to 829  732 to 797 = 2.06 yr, 377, 332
